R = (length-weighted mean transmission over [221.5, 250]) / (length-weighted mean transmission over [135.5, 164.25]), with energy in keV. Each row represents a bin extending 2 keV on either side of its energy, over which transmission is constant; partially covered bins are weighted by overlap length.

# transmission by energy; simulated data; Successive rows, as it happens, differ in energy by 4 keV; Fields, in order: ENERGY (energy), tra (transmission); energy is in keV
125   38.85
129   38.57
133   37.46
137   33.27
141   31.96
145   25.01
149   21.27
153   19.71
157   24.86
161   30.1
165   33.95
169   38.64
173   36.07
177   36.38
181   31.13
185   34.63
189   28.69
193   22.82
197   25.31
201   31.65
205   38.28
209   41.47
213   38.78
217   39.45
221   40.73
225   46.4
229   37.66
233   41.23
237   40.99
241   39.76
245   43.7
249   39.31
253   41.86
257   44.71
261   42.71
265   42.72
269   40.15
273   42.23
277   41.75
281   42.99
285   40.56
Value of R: 1.54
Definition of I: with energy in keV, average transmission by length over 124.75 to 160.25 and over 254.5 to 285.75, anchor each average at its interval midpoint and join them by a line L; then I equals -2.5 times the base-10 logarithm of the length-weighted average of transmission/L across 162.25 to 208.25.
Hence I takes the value 0.04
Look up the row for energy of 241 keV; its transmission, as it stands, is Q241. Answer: 39.76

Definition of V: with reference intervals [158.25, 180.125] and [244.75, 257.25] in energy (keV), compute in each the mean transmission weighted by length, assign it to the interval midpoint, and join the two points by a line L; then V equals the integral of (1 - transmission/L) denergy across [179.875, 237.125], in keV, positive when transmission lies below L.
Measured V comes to 3.5 keV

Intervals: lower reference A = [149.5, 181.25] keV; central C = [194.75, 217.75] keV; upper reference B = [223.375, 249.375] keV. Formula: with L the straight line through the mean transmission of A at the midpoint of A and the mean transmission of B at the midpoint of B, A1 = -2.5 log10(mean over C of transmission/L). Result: 0.05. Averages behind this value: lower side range 30.9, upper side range 41.3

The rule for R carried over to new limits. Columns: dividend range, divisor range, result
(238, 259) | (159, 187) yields 1.22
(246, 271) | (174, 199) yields 1.40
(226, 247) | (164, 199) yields 1.28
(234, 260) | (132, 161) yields 1.52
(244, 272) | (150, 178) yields 1.37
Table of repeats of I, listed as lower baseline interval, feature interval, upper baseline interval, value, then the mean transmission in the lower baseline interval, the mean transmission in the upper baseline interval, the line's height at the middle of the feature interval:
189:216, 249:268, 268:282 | -0.07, 33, 41.8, 39.8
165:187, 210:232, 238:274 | -0.05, 35.2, 41.9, 39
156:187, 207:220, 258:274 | -0.07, 33.5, 42.1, 37.3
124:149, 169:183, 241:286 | 0.02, 33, 42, 35.8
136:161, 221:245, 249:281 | -0.10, 26.1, 42.2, 37.7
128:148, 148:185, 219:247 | 0.15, 32.4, 41.5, 35.1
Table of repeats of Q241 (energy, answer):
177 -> 36.38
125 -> 38.85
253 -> 41.86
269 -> 40.15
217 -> 39.45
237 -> 40.99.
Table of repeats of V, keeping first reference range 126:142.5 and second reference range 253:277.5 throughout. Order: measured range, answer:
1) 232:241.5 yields 0.04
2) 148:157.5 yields 3.90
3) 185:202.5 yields 4.90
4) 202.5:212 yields 0.02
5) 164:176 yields 0.34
